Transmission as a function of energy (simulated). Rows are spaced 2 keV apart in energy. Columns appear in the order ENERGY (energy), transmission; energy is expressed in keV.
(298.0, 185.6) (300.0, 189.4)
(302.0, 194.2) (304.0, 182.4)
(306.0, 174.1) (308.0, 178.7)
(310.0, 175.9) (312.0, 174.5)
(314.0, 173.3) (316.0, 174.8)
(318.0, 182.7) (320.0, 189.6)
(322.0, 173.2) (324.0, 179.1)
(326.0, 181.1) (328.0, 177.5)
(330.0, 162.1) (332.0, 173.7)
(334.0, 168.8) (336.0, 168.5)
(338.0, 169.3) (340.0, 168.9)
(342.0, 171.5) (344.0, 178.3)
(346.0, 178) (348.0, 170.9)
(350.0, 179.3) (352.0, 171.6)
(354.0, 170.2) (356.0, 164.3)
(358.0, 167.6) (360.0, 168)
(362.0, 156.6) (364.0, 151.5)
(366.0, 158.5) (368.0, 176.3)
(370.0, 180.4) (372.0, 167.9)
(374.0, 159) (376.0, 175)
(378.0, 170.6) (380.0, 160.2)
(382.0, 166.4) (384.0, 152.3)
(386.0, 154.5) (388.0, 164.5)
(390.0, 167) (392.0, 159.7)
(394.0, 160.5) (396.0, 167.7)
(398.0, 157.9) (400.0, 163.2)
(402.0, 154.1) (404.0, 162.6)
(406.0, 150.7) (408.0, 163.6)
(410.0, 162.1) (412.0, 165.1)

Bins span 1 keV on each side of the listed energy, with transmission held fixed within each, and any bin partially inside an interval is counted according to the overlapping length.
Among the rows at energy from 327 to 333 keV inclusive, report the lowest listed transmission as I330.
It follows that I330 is 162.1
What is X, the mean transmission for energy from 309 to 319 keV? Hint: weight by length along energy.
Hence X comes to 176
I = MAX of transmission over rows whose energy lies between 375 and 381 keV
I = 175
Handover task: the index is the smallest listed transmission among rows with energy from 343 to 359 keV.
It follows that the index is 164.3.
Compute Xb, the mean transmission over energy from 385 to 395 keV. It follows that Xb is 161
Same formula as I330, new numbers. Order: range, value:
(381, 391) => 152.3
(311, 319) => 173.3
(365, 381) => 158.5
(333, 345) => 168.5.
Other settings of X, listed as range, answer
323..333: 175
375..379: 173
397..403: 158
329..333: 168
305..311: 176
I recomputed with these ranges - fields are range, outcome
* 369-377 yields 180.4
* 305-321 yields 189.6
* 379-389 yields 166.4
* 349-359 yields 179.3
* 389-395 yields 167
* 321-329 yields 181.1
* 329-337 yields 173.7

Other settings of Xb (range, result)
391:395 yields 160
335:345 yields 171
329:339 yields 168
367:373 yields 175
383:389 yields 157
